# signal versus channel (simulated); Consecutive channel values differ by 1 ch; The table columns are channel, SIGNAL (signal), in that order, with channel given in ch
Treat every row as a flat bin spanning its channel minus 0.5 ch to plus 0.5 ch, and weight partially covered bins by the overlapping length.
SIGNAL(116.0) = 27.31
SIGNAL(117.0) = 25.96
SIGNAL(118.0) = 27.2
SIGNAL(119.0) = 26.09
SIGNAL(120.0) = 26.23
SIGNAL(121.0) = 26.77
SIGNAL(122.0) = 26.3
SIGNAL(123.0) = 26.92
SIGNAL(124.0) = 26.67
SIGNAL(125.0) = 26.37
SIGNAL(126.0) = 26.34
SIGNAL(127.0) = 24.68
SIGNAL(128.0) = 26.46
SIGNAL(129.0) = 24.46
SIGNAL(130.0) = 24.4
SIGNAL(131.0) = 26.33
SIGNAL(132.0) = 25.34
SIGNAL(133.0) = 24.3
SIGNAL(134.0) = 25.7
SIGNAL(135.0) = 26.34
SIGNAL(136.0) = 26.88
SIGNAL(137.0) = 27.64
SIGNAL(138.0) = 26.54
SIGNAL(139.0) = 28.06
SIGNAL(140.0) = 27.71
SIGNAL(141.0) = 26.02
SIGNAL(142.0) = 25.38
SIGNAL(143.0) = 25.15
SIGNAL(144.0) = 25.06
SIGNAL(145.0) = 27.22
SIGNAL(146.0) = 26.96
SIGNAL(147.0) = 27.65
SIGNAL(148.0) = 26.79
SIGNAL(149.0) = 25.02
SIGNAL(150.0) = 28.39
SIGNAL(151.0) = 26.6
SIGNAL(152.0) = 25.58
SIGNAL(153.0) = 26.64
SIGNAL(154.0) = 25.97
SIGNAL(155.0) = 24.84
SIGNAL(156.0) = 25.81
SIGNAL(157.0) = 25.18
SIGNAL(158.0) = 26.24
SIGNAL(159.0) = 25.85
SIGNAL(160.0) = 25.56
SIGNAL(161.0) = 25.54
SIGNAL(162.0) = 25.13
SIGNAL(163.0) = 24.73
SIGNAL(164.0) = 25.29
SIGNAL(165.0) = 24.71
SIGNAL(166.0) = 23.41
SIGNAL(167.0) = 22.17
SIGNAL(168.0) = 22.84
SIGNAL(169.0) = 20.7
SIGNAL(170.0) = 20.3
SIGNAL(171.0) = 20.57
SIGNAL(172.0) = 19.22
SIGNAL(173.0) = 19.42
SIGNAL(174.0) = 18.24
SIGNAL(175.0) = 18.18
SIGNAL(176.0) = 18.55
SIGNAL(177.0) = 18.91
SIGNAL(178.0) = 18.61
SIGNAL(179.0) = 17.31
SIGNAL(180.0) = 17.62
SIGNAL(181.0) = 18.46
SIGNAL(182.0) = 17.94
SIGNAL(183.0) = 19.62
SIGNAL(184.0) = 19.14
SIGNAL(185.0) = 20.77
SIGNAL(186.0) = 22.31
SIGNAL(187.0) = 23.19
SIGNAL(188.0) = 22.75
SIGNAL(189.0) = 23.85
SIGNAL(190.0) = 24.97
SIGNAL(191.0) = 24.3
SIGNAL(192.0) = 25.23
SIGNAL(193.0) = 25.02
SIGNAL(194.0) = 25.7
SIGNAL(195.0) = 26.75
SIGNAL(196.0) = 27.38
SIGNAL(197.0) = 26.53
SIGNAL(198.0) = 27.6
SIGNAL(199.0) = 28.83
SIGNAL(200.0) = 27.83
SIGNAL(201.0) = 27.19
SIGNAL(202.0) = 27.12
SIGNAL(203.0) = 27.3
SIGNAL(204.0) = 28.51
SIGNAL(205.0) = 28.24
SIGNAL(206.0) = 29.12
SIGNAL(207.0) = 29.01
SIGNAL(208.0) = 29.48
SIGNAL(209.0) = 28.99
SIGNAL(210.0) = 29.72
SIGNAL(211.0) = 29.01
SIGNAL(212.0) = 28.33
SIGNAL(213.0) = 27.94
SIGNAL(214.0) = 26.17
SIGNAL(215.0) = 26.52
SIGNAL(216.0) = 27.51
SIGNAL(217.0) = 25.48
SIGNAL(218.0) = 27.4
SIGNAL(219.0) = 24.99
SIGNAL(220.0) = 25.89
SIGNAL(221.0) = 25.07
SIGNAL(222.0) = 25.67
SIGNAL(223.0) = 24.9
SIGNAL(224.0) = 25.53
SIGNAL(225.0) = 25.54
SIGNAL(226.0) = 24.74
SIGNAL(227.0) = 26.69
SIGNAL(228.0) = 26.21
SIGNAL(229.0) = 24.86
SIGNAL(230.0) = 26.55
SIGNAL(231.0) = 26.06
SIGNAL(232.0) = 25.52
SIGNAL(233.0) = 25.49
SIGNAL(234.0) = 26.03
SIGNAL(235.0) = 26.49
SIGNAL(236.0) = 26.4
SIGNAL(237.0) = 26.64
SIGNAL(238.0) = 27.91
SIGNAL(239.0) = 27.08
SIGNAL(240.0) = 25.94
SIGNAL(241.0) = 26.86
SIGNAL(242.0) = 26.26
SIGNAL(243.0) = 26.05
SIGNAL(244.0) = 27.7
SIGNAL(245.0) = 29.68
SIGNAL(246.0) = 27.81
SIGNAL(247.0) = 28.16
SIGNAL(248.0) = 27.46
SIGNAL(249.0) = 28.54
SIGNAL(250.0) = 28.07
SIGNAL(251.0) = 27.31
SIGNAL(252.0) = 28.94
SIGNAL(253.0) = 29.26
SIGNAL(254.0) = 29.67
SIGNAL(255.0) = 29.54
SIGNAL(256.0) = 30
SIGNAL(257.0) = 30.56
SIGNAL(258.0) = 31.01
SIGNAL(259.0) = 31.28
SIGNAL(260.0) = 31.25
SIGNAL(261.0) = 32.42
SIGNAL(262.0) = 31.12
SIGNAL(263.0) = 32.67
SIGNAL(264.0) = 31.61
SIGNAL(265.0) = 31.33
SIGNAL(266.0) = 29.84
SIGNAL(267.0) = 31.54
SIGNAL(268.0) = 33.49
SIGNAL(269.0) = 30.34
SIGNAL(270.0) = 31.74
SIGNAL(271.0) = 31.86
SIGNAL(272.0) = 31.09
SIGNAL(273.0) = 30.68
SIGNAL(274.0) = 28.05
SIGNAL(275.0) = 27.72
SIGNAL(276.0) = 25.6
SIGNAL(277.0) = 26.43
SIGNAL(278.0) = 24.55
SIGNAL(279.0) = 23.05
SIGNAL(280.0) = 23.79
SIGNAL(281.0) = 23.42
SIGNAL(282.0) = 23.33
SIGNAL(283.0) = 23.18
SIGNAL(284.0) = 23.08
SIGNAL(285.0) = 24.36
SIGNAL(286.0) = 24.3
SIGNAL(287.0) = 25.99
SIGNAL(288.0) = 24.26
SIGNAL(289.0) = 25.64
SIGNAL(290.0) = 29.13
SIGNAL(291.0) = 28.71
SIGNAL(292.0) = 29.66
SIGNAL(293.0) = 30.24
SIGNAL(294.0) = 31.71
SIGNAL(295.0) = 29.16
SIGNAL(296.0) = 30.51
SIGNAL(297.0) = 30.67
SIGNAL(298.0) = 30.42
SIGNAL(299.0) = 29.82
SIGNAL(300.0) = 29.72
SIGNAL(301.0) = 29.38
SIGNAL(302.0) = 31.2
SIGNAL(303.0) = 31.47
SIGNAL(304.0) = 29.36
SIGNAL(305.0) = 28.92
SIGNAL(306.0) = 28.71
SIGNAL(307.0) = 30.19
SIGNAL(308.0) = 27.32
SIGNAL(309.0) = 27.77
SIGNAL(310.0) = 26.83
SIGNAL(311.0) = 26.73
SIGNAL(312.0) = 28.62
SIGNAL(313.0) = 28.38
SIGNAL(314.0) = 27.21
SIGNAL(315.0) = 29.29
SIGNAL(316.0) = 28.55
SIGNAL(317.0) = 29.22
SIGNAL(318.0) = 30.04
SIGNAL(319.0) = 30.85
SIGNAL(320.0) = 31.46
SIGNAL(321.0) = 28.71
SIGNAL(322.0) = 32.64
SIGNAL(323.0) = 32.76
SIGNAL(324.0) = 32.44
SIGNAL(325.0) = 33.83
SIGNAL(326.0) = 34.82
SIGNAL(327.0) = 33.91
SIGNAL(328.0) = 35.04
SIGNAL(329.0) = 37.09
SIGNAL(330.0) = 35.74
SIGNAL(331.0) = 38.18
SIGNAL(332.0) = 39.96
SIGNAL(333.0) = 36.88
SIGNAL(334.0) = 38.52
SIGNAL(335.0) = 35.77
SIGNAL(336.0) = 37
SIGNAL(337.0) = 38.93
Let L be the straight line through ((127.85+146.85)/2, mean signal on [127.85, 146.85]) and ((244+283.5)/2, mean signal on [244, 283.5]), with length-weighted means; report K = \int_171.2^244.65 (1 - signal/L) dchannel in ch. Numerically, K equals 7.2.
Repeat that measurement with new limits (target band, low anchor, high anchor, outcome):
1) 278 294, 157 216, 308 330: 1.9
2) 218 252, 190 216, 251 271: 3.3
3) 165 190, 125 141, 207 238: 5.7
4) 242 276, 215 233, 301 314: -3.5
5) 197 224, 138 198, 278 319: -2.6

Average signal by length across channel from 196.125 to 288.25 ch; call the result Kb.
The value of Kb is 27.6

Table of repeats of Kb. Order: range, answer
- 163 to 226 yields 24.3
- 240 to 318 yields 28.6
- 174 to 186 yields 18.8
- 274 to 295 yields 26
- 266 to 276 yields 30.4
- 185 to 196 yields 24.4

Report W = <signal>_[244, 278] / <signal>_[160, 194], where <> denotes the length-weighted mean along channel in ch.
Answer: 1.4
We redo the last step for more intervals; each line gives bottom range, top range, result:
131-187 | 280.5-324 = 1.20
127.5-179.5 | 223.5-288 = 1.14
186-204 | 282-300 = 1.07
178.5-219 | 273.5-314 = 1.08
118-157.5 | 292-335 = 1.20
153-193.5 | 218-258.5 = 1.22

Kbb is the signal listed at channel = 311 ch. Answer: 26.73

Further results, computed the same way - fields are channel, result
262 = 31.12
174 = 18.24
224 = 25.53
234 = 26.03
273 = 30.68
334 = 38.52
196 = 27.38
